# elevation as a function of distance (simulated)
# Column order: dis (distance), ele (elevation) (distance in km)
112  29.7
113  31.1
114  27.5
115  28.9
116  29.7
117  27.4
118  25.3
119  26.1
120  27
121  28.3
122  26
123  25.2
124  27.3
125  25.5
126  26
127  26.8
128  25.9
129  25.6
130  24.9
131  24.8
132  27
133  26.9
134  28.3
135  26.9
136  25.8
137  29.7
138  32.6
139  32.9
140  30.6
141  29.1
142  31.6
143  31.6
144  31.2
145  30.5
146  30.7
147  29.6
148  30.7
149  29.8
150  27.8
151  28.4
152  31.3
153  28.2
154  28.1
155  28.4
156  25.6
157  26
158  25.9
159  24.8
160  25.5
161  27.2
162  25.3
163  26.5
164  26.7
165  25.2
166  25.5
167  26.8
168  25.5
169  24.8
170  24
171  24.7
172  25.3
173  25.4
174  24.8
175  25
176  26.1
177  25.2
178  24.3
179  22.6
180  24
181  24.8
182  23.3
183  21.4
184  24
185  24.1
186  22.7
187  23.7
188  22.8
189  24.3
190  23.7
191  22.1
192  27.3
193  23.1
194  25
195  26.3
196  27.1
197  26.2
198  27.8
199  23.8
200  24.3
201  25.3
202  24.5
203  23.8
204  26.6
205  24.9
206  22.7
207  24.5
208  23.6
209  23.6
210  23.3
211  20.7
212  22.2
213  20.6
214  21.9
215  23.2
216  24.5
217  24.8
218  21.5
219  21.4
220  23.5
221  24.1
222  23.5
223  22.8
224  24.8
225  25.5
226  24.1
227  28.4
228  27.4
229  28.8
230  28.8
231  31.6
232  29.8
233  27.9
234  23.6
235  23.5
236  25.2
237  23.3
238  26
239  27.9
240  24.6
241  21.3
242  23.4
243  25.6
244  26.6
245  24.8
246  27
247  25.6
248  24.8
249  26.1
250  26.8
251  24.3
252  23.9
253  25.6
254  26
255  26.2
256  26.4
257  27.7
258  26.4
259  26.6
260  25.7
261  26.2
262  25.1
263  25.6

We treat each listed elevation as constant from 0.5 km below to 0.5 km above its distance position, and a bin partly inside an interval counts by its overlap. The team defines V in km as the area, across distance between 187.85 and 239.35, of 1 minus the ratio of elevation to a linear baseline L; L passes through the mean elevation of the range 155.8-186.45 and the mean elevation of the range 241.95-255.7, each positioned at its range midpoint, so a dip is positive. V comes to 1.0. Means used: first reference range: 24.9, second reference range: 25.6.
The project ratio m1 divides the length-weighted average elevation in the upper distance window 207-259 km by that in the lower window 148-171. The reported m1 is 0.9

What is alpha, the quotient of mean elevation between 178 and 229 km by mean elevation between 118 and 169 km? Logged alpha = 0.9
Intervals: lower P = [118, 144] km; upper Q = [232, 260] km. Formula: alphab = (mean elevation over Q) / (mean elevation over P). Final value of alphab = 0.9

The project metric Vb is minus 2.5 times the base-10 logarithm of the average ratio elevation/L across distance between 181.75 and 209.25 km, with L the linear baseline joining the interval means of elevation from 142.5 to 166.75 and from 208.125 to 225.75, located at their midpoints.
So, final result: 0.01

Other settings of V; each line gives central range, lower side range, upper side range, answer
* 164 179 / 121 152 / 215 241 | 1.14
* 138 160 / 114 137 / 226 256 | -2.16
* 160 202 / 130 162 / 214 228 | 2.53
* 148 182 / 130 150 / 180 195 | 0.49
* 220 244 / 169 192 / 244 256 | -0.45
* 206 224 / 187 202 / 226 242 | 1.88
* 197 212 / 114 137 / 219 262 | 1.03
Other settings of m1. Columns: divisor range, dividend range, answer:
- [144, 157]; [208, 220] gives 0.78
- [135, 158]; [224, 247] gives 0.89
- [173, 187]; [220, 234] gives 1.10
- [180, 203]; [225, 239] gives 1.10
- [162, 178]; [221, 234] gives 1.05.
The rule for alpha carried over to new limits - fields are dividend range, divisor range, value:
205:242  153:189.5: 0.98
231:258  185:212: 1.05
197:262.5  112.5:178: 0.92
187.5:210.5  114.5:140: 0.90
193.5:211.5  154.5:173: 0.96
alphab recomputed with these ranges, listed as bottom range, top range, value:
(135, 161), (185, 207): 0.85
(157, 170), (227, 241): 1.04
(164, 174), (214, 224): 0.92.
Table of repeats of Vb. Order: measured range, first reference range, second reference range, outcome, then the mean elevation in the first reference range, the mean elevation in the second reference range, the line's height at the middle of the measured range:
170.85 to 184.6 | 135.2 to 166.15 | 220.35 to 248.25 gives 0.137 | 28.5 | 25.7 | 27.6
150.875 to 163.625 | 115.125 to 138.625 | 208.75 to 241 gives -0.028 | 27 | 24.7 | 26.3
